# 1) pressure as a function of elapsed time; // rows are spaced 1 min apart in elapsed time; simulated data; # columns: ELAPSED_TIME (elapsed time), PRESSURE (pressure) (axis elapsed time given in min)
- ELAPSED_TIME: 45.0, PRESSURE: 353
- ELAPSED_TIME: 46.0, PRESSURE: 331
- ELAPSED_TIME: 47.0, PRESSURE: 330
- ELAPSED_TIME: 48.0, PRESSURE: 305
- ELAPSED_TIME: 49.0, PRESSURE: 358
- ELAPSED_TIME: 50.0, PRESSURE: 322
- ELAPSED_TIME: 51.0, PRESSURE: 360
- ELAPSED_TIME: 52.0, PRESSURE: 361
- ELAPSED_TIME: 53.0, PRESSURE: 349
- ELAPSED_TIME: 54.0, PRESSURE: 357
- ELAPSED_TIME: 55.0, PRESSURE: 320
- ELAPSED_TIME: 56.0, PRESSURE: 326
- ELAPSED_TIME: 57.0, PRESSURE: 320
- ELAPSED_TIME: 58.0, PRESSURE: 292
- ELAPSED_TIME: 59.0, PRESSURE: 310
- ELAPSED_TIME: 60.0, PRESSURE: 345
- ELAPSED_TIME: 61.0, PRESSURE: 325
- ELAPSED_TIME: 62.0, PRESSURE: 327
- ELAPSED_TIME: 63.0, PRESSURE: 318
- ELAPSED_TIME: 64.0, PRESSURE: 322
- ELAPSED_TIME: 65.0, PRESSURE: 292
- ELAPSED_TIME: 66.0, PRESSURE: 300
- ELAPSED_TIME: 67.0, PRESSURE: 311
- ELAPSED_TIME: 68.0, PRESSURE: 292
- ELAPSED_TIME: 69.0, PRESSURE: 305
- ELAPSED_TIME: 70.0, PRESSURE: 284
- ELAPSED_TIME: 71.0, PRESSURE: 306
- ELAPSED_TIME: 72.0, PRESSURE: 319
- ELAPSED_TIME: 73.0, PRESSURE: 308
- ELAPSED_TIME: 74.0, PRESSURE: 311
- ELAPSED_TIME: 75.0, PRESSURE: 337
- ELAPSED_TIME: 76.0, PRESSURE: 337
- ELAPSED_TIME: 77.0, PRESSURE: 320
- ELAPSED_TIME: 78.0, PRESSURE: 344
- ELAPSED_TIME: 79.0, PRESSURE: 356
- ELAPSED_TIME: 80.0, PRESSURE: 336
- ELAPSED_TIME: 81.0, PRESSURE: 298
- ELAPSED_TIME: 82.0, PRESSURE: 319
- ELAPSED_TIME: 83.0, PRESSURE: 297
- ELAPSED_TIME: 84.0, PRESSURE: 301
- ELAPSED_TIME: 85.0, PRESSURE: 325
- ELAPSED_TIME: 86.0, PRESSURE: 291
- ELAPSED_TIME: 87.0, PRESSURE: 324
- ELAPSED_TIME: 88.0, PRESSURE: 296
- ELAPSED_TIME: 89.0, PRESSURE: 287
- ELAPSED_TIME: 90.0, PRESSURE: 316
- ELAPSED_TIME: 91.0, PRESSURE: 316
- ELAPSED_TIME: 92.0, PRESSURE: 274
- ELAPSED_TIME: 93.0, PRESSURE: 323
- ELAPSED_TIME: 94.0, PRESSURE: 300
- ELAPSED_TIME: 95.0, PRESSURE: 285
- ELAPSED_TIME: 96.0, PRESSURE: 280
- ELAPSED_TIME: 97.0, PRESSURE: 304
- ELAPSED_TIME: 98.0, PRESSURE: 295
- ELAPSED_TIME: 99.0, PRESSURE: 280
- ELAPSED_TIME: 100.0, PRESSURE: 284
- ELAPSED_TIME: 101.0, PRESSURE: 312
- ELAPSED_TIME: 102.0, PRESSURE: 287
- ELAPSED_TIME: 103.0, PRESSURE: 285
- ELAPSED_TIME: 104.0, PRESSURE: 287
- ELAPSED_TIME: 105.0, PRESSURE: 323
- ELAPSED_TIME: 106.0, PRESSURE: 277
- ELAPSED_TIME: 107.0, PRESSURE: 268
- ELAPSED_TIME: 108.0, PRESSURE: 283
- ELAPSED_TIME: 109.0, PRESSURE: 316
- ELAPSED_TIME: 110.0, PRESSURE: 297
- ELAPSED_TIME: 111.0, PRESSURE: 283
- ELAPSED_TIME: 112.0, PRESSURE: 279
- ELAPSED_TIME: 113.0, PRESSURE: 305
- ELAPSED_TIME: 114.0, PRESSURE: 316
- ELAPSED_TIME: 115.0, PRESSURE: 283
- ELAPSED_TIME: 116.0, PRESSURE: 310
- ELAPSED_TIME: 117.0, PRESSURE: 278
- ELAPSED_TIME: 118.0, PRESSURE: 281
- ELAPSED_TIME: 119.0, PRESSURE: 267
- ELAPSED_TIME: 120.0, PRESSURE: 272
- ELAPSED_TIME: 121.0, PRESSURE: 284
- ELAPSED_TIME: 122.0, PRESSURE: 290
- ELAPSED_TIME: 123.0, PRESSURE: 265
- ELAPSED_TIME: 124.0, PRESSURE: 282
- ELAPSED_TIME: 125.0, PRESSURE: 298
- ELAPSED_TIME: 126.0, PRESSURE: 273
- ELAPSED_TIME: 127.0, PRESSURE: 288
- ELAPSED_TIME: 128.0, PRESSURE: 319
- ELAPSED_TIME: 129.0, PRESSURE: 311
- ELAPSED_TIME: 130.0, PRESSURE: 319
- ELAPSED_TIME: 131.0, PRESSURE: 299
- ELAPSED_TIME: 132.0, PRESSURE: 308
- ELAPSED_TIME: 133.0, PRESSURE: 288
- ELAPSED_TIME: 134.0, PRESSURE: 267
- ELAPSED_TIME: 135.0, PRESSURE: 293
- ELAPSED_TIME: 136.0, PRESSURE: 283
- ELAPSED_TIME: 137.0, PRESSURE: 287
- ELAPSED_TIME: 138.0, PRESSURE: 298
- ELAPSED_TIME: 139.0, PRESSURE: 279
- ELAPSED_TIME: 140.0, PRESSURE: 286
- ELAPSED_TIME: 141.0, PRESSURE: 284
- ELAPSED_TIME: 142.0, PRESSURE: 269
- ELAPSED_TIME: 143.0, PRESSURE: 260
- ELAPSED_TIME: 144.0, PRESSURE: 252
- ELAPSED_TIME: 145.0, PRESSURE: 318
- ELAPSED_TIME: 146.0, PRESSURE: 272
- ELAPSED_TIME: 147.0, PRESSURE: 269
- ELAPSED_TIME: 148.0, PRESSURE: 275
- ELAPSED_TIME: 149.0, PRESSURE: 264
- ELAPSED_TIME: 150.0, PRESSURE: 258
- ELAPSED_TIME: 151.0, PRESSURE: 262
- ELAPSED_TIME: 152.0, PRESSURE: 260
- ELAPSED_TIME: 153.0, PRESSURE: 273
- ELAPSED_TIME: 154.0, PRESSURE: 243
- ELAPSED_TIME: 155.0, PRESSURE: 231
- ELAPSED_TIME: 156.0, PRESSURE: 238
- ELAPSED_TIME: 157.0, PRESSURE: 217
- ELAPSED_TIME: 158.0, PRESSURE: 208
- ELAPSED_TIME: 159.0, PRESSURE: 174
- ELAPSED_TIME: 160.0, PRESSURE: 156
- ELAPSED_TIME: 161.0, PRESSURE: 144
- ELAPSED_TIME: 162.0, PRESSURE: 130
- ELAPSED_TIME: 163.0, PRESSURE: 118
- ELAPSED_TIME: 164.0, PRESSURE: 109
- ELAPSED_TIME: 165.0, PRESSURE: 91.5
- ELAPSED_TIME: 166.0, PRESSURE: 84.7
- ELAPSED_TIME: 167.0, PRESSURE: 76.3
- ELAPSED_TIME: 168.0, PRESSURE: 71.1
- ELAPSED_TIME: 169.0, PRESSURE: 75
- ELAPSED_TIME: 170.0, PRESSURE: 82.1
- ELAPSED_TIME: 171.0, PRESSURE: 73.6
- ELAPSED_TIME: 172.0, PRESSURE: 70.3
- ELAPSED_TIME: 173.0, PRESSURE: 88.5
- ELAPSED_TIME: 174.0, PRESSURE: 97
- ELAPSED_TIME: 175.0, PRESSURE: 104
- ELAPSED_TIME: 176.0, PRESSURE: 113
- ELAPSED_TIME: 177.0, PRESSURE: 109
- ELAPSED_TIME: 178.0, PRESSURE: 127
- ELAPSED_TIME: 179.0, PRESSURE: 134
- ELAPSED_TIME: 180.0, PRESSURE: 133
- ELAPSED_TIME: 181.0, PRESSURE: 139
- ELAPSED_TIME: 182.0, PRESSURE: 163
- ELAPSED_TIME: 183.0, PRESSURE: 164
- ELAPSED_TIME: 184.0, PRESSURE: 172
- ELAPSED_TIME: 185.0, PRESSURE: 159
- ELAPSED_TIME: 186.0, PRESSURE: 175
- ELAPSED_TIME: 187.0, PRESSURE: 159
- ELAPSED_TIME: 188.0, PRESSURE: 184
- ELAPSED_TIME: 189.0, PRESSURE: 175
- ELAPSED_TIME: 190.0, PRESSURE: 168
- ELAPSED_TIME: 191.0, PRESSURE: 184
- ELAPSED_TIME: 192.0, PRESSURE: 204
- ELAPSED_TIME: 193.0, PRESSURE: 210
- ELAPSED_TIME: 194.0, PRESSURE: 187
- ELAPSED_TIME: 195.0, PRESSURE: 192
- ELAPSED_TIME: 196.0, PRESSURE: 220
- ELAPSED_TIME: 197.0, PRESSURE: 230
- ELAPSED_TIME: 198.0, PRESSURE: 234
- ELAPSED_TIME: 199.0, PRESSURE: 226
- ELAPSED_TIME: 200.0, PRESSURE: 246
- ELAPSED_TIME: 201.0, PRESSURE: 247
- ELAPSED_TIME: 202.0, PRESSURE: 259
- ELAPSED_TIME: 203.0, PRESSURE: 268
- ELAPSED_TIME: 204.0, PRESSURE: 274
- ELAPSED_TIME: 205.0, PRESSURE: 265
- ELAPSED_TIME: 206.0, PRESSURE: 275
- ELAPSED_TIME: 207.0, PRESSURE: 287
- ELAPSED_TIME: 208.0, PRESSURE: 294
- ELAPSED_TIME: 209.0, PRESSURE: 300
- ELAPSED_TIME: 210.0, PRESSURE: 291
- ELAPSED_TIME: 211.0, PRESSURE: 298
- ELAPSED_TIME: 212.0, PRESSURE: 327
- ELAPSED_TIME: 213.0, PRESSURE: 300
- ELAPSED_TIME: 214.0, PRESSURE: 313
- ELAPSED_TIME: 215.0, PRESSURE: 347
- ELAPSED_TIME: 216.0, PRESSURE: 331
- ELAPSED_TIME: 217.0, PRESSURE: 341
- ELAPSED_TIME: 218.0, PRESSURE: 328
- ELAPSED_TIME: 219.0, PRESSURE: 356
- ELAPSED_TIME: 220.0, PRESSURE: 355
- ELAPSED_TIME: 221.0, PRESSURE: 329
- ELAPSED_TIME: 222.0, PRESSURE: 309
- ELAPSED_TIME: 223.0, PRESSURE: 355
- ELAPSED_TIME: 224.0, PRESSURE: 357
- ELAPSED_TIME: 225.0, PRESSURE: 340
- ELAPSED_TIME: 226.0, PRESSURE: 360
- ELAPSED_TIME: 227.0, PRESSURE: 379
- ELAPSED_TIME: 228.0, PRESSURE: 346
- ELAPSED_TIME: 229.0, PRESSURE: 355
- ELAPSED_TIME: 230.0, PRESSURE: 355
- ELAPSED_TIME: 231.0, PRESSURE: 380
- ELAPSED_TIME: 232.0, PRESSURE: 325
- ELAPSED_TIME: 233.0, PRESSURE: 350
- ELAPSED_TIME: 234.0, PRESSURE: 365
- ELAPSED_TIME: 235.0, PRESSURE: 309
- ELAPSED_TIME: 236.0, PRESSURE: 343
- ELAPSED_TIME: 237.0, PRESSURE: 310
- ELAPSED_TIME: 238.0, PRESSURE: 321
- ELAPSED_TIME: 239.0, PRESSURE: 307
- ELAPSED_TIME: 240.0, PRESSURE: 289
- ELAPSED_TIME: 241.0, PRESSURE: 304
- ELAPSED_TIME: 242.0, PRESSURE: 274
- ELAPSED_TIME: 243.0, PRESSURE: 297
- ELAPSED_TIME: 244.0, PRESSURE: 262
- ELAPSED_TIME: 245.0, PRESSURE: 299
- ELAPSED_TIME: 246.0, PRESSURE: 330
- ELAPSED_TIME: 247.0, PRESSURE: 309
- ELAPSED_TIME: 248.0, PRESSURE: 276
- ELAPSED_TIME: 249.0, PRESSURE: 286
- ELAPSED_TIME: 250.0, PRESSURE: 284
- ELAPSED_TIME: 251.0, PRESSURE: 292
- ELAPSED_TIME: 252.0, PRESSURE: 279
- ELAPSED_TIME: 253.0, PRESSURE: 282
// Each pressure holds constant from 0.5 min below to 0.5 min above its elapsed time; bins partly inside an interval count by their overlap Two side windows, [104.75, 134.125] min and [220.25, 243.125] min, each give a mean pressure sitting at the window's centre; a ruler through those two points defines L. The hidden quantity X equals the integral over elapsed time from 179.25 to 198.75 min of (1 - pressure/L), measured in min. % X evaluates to 8.4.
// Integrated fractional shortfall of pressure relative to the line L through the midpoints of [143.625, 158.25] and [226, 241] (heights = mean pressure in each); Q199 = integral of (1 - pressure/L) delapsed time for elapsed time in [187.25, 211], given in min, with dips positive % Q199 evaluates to 5.4 min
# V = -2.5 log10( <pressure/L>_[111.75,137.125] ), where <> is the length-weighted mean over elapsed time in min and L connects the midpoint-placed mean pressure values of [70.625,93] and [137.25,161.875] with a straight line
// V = -0.07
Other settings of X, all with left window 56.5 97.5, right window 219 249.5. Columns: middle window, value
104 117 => 0.8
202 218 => 1.2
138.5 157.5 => 3.2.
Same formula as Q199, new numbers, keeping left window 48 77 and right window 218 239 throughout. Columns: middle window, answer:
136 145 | 1.42 min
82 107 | 2.16 min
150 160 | 3.07 min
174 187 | 7.61 min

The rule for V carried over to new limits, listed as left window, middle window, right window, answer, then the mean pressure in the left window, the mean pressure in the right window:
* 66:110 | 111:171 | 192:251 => 0.24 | 304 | 301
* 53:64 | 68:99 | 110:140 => 0.01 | 325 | 290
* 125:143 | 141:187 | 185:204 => 0.42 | 291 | 210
